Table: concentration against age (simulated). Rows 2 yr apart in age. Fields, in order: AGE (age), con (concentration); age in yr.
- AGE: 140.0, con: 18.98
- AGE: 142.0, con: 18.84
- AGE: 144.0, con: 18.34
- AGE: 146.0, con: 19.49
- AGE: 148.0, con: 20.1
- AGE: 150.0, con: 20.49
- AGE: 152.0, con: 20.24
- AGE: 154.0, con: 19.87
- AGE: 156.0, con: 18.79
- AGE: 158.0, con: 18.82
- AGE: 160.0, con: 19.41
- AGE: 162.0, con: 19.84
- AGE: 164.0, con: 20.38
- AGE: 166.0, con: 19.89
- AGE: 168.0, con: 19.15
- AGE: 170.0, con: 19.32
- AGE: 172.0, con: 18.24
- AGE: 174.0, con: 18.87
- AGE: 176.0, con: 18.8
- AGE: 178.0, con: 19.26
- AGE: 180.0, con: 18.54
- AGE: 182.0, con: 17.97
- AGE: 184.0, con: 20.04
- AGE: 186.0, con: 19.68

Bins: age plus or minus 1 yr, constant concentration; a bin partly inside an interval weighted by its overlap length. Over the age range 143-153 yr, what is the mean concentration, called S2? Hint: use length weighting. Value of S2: 19.7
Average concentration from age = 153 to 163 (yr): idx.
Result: 19.3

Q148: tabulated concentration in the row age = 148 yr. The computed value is 20.1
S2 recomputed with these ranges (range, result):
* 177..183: 18.6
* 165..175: 19.1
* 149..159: 19.6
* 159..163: 19.6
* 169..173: 18.8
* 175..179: 19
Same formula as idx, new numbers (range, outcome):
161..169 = 19.8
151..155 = 20.1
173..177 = 18.8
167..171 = 19.2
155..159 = 18.8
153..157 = 19.3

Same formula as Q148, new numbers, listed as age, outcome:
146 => 19.49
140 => 18.98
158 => 18.82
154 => 19.87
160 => 19.41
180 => 18.54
